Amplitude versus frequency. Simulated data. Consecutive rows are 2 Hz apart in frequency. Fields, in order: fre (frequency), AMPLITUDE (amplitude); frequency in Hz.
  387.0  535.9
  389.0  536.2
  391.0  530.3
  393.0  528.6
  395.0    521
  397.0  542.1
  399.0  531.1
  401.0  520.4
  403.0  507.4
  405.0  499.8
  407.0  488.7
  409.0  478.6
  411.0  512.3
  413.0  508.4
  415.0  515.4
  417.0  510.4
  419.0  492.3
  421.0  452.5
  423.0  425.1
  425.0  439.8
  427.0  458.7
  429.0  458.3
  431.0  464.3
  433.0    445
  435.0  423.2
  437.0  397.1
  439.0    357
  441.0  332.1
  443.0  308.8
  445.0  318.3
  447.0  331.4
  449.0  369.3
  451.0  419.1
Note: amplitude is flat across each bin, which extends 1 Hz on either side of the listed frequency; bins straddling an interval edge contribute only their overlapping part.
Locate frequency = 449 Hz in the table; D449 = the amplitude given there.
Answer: 369.3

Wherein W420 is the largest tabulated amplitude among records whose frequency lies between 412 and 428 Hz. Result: 515.4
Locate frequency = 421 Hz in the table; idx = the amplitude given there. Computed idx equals 452.5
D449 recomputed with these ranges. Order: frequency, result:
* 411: 512.3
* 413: 508.4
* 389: 536.2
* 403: 507.4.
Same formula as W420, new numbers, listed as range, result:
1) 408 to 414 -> 512.3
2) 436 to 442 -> 397.1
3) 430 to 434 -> 464.3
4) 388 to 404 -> 542.1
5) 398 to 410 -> 531.1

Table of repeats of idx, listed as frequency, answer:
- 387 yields 535.9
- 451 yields 419.1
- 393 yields 528.6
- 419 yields 492.3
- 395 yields 521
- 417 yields 510.4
